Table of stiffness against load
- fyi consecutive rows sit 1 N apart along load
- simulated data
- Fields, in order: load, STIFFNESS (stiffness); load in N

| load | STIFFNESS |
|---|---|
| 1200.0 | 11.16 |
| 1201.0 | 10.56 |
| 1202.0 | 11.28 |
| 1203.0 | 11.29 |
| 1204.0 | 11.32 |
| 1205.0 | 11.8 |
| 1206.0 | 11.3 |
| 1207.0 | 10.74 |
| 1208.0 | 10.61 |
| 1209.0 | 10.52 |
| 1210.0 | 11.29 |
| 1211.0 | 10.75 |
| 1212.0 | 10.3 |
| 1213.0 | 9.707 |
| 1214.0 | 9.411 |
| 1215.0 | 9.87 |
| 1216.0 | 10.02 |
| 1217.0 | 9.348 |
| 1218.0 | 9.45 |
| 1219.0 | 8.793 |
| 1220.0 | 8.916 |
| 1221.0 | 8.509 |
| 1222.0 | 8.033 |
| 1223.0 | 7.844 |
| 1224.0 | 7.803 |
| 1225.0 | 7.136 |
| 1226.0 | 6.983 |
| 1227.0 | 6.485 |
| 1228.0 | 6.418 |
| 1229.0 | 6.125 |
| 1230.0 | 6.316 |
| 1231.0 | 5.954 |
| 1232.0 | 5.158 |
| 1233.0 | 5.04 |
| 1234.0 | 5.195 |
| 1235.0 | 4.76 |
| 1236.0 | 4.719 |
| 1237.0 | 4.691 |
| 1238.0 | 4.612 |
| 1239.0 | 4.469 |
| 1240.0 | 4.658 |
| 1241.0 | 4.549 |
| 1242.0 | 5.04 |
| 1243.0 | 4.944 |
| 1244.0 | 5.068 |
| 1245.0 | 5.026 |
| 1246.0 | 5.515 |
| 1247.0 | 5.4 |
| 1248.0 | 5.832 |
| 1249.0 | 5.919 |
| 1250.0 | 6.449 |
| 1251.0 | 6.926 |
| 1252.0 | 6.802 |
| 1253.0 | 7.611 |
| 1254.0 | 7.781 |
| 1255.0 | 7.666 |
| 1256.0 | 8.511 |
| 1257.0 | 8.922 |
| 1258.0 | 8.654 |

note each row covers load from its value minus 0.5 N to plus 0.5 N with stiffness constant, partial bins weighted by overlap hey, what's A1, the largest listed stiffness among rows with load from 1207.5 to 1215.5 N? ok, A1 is 11.29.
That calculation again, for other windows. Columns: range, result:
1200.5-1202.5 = 11.28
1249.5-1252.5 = 6.926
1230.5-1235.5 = 5.954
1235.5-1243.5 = 5.04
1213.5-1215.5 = 9.87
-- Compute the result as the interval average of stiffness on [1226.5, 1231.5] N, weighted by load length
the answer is 6.26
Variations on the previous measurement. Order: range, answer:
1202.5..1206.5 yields 11.4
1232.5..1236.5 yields 4.93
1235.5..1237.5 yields 4.71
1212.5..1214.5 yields 9.56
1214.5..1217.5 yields 9.75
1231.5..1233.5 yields 5.1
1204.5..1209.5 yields 11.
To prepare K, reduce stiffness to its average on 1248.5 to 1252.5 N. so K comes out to 6.52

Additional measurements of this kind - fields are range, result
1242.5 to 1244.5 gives 5.01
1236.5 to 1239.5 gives 4.59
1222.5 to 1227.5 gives 7.25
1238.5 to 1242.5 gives 4.68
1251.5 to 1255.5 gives 7.46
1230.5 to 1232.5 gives 5.56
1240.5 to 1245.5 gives 4.93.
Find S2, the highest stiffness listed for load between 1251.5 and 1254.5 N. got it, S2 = 7.781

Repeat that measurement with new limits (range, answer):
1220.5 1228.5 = 8.509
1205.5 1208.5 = 11.3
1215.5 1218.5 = 10.02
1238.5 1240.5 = 4.658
